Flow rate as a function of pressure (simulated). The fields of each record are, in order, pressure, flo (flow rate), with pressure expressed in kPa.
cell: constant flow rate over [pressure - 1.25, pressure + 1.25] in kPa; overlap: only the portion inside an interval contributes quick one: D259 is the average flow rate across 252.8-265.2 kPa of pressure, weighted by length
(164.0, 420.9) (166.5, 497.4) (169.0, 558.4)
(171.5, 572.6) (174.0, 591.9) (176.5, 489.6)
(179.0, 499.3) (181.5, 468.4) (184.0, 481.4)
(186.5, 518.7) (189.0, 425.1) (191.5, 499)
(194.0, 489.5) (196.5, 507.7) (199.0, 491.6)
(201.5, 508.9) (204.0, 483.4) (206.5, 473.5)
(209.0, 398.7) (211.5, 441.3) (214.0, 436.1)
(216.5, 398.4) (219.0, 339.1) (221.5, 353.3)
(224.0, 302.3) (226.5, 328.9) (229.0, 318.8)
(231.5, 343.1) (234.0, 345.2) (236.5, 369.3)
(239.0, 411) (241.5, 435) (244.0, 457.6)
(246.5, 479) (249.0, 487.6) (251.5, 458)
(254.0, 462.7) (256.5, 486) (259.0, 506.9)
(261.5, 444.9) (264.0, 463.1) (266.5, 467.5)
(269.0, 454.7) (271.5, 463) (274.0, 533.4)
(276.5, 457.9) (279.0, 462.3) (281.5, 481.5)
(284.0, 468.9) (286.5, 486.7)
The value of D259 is 473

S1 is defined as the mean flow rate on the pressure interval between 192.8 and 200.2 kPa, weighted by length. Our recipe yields 496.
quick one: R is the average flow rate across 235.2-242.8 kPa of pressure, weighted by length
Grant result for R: 405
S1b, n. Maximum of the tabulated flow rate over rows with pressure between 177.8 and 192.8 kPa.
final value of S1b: 518.7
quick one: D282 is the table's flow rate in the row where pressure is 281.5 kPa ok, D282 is 481.5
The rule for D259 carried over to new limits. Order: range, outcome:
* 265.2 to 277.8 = 475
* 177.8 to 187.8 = 492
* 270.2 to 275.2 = 497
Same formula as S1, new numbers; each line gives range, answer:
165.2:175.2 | 554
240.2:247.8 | 457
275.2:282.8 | 468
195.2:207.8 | 493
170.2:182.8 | 524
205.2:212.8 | 438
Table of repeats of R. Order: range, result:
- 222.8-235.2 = 328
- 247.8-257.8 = 474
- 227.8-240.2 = 357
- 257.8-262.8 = 475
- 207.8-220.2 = 403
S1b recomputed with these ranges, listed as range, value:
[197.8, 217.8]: 508.9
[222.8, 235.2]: 345.2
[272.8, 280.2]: 533.4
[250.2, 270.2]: 506.9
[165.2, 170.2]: 558.4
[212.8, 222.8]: 436.1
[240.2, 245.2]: 457.6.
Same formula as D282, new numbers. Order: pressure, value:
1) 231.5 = 343.1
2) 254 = 462.7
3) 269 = 454.7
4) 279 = 462.3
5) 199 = 491.6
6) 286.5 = 486.7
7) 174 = 591.9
